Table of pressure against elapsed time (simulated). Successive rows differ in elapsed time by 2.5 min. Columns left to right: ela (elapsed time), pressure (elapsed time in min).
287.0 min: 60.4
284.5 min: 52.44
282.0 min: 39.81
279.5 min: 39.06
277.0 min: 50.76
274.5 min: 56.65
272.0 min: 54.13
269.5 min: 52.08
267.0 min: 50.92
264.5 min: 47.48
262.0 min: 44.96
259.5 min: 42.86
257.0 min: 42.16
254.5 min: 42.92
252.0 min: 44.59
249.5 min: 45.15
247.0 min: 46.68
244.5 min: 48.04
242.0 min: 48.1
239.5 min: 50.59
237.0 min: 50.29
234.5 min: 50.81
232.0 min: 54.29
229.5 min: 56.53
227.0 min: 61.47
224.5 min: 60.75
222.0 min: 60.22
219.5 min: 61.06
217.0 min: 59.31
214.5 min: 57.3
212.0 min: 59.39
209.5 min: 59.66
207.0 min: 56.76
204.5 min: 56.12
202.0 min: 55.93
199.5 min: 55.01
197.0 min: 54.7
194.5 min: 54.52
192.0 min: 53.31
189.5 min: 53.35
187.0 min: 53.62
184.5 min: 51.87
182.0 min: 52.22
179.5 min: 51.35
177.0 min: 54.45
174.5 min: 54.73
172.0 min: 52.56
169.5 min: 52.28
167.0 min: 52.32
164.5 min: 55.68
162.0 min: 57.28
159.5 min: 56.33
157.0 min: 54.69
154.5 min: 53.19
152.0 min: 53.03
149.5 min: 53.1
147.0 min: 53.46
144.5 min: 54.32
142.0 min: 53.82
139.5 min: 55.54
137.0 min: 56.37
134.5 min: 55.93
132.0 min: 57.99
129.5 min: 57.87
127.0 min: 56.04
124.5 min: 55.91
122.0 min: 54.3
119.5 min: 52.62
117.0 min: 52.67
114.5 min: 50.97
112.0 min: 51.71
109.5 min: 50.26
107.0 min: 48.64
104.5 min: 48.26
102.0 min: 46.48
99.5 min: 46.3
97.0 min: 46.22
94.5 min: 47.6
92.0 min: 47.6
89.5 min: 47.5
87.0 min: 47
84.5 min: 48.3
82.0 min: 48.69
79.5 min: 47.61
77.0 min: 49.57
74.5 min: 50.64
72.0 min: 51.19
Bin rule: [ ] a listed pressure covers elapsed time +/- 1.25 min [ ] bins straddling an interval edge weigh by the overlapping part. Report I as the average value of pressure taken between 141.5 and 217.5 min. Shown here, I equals 54.7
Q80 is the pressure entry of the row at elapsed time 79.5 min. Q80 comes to 47.61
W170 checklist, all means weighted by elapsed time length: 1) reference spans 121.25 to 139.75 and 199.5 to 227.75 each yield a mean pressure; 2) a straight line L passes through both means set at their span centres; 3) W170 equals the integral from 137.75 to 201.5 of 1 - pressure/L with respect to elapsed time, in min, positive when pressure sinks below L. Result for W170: 3.9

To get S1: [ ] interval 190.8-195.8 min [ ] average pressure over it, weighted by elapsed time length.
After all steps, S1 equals 53.9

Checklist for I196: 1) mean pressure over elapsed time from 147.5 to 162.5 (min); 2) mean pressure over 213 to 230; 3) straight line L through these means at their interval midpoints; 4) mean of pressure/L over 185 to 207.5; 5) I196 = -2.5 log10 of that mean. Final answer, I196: 0.06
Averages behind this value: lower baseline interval 54.4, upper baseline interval 59.7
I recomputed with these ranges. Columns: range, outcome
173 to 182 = 53.3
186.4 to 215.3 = 55.8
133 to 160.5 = 54.5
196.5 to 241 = 56.7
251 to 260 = 43.1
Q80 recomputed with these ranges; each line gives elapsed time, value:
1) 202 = 55.93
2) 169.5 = 52.28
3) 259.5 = 42.86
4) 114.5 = 50.97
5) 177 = 54.45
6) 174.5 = 54.73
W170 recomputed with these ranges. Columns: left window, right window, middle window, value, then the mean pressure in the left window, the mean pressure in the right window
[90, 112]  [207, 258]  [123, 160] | -4.2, 47.9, 53.1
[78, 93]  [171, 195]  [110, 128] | -1.3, 47.8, 53.2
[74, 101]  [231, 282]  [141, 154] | -1.5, 47.8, 47.9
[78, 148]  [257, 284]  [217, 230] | -3.0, 51.4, 47.7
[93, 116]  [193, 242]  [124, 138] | -1.8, 48.5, 56.3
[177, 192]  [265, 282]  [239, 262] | 2.3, 52.7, 49.7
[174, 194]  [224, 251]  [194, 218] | -2.0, 53.1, 51.8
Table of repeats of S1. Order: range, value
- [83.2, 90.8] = 47.6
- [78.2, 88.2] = 47.9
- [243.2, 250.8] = 46.6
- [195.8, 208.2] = 55.7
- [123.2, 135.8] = 56.7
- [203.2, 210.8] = 57.5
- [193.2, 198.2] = 54.6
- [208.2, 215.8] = 58.8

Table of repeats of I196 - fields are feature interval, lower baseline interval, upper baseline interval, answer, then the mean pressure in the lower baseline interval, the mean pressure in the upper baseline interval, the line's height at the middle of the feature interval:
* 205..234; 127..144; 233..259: -0.19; 56.2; 46.9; 49.1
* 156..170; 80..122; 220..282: -0.12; 48.9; 50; 49.4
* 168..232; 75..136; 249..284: -0.16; 50.7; 46.8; 48.4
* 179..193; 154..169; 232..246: 0.01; 54.9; 49.9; 53.3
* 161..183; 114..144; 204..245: 0.04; 55.1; 56.1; 55.5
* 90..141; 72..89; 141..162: -0.01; 48.8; 54.2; 51.4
